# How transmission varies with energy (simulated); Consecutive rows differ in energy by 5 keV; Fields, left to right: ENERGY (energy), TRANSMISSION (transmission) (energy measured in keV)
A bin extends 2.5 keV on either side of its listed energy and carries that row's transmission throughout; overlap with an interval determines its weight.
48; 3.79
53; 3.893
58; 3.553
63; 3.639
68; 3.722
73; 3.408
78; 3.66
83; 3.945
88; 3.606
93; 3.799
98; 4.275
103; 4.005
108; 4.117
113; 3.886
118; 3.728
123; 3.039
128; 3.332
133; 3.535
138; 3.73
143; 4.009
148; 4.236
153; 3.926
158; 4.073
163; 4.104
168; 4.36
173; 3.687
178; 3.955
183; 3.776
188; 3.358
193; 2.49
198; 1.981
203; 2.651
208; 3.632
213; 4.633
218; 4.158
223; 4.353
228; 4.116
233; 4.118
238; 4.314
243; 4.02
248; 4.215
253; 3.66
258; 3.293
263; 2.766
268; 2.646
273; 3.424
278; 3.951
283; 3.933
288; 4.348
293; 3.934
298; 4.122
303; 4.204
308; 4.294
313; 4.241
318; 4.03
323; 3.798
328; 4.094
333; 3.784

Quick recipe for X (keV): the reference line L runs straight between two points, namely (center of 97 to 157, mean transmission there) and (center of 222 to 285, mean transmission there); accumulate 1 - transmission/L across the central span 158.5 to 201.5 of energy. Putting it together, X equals 3.5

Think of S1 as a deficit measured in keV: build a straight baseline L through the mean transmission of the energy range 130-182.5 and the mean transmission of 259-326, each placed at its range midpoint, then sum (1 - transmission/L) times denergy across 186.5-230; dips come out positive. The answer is 4.6 keV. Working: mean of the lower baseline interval 3.95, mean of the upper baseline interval 3.81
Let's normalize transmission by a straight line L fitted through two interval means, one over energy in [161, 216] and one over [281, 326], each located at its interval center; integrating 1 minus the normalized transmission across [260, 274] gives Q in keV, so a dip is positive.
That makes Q 3.6 keV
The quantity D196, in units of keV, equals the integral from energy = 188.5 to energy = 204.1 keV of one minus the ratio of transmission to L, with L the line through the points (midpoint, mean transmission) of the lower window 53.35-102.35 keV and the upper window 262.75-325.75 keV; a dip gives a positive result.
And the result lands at 5.5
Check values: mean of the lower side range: 3.75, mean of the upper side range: 3.86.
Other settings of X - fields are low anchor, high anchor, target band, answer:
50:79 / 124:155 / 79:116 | -2.38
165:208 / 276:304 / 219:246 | -3.94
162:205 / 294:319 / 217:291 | -0.07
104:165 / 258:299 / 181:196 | 2.35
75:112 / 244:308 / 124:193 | 1.11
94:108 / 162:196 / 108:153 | 2.23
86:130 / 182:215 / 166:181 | -2.91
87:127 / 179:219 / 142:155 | -1.75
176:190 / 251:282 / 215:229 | -2.84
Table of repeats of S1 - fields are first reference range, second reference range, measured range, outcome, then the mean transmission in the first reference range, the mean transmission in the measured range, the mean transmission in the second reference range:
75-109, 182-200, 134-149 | -2.44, 3.9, 3.92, 2.85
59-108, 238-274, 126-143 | 0.44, 3.79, 3.61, 3.49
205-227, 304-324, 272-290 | 0.82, 4.15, 3.94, 4.12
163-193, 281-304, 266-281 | 2.46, 3.74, 3.38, 4.11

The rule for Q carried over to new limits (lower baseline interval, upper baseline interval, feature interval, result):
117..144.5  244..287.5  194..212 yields 3.3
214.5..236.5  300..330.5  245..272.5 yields 5.5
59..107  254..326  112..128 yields 1.3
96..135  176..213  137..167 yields -4.8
